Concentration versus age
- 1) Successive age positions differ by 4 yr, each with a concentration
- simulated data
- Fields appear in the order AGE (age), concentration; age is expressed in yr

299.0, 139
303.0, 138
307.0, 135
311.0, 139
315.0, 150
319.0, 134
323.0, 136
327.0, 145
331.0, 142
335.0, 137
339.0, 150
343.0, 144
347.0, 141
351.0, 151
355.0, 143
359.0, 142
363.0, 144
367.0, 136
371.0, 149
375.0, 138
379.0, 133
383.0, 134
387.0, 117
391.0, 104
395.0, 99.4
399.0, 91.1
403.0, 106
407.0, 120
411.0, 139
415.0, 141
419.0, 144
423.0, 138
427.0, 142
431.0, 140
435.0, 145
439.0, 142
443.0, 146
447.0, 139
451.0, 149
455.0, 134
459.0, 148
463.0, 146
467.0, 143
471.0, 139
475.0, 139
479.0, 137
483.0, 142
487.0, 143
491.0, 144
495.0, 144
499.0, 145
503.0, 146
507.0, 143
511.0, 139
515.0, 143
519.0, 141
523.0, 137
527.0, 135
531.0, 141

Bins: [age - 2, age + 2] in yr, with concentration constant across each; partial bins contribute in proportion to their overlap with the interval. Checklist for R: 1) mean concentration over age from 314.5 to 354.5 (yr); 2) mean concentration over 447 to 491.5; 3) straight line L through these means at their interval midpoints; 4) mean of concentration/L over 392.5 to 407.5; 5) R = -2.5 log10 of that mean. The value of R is 0.36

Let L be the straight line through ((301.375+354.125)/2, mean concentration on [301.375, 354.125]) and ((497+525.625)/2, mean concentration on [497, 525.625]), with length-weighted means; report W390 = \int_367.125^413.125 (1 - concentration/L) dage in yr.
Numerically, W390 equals 6.54 yr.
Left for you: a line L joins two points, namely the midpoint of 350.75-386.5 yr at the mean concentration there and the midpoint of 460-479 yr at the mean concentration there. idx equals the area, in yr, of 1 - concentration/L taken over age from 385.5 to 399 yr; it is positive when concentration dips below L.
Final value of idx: 3.5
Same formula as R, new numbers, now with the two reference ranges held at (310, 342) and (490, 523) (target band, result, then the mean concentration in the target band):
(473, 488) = 0.019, 140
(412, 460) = 0.002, 142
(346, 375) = -0.011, 143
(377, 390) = 0.129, 126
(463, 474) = 0.006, 142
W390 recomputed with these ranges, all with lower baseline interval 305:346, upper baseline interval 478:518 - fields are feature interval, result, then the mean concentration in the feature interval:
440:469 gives -0.2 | 144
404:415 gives 1.0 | 129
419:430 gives 0.1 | 141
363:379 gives 0.1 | 140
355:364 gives -0.1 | 143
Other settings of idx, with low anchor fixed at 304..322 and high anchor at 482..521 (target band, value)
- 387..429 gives 5.65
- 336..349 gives -0.42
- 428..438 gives -0.05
